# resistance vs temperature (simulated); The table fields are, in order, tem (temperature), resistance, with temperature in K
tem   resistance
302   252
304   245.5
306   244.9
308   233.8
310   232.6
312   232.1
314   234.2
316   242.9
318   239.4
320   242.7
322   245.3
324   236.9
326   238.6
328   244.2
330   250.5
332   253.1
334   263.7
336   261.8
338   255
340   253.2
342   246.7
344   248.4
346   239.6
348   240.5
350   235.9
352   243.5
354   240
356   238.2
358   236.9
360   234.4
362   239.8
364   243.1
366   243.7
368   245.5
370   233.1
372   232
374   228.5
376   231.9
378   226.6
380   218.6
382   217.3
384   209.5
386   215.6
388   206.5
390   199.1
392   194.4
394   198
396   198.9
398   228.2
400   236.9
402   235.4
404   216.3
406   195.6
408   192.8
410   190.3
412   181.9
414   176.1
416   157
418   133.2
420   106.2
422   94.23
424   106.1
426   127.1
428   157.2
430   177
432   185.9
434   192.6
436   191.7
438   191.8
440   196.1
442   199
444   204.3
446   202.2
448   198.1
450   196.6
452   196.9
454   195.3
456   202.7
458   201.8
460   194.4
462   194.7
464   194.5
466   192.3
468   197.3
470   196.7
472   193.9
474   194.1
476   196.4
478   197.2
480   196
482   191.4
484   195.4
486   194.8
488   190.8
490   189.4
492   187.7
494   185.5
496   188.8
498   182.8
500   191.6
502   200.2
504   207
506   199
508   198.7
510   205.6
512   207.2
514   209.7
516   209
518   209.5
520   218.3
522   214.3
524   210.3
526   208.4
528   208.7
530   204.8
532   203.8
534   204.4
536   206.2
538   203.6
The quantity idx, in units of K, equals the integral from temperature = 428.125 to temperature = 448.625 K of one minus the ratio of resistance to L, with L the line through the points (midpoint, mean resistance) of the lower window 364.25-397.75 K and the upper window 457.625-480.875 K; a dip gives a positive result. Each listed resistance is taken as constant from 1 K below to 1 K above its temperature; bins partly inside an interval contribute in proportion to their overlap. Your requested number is 1.2 K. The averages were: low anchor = 219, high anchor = 196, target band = 192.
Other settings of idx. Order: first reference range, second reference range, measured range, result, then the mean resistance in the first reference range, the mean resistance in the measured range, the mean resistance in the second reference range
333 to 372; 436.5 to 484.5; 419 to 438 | 5.3 K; 244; 151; 197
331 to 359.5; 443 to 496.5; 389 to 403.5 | 0.8 K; 247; 213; 195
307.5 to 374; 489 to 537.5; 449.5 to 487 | 2.9 K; 242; 196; 202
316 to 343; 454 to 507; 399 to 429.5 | 7.2 K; 248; 167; 194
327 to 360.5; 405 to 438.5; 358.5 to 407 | -4.4 K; 246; 222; 162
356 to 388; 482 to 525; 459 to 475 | 1.0 K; 230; 195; 200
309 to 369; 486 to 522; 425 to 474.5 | 5.2 K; 243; 191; 199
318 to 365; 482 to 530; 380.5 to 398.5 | 1.9 K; 245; 207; 200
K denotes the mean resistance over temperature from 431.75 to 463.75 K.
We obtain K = 197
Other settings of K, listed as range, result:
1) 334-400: 231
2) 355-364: 238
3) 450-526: 198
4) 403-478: 182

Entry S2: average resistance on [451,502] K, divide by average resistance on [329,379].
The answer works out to 0.80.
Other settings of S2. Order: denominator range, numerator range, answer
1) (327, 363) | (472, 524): 0.81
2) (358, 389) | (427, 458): 0.84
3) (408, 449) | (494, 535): 1.21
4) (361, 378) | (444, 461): 0.84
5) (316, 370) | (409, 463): 0.72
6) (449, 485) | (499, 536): 1.05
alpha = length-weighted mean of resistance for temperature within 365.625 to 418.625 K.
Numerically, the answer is 209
